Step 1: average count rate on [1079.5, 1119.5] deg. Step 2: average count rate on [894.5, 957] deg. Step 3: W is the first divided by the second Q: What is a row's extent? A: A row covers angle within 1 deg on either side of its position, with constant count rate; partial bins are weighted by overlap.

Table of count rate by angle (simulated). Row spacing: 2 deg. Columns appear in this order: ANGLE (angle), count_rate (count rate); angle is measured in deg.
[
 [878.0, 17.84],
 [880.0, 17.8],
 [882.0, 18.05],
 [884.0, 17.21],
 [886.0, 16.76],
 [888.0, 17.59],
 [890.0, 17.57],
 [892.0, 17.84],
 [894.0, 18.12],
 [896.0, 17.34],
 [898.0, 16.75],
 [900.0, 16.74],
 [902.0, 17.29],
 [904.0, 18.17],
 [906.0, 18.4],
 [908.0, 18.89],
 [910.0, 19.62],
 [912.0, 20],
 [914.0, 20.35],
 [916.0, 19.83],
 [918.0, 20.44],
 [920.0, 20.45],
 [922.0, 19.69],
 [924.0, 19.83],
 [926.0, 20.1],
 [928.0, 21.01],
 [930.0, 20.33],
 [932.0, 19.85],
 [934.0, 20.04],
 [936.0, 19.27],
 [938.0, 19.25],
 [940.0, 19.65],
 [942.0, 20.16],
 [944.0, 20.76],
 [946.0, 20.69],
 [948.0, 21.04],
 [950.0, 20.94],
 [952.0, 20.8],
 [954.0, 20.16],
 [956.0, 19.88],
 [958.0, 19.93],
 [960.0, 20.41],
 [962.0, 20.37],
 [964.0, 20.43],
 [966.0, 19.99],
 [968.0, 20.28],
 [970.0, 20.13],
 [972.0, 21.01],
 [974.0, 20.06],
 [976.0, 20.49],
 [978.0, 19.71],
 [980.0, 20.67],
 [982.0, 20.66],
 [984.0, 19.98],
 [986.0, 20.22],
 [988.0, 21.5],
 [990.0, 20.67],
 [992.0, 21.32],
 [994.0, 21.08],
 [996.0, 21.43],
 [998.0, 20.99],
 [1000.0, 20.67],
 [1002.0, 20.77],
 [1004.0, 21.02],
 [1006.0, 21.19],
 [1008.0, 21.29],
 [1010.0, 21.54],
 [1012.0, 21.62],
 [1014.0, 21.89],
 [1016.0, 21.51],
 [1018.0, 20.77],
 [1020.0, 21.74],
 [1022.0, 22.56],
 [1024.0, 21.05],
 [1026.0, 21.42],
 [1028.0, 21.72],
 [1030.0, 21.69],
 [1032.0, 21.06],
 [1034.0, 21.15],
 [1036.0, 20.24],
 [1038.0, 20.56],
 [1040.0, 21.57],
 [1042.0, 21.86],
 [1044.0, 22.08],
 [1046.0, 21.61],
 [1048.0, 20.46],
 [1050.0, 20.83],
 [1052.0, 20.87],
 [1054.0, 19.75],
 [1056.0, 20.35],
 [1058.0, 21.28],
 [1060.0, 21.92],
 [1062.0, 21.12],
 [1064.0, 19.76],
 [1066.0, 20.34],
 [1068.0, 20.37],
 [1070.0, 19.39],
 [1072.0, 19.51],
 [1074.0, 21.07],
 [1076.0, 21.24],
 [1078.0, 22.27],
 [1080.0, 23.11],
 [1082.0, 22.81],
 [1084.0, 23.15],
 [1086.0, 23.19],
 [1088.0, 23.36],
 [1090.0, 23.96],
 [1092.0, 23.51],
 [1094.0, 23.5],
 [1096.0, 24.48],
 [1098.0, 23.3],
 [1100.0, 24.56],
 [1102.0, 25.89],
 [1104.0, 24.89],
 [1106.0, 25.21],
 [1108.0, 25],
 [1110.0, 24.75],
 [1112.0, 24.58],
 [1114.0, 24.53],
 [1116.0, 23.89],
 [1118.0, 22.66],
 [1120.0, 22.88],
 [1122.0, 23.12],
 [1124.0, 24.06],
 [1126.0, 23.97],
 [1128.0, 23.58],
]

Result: 1.23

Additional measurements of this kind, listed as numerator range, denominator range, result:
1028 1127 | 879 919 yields 1.23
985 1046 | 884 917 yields 1.17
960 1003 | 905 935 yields 1.03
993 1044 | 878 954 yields 1.11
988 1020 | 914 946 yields 1.06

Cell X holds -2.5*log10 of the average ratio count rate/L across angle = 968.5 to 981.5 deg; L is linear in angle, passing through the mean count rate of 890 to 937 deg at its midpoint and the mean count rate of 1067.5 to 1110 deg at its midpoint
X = 0.01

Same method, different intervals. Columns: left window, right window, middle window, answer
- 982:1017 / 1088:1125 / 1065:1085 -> 0.094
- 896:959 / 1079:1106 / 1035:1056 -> 0.086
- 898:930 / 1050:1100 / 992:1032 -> -0.025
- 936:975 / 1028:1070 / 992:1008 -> -0.024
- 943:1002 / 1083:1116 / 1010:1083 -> 0.074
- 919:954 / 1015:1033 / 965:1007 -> 0.015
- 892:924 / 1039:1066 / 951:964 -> -0.039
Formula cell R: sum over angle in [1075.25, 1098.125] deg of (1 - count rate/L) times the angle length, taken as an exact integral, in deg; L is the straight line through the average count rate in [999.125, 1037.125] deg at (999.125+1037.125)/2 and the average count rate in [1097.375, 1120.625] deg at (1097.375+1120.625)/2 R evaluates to 0.4 deg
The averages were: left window 21.3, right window 24.4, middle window 23.2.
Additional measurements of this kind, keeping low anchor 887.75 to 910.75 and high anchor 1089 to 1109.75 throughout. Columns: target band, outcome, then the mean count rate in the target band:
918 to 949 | -1.92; 20.2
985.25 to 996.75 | -0.10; 21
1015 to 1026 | 0.17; 21.5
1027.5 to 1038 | 0.55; 21.1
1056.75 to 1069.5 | 1.38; 20.7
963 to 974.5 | -0.11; 20.3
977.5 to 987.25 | 0.13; 20.3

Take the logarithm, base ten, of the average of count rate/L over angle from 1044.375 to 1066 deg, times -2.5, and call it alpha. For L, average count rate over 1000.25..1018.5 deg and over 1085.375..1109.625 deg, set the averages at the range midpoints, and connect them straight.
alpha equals 0.10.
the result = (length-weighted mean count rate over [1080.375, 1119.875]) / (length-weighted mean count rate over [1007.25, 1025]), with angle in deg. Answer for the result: 1.1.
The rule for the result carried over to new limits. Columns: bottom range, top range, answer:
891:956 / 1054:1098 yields 1.12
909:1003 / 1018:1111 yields 1.08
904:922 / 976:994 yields 1.05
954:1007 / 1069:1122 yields 1.13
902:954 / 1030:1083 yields 1.06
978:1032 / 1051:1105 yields 1.05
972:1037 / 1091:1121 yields 1.15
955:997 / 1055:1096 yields 1.07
